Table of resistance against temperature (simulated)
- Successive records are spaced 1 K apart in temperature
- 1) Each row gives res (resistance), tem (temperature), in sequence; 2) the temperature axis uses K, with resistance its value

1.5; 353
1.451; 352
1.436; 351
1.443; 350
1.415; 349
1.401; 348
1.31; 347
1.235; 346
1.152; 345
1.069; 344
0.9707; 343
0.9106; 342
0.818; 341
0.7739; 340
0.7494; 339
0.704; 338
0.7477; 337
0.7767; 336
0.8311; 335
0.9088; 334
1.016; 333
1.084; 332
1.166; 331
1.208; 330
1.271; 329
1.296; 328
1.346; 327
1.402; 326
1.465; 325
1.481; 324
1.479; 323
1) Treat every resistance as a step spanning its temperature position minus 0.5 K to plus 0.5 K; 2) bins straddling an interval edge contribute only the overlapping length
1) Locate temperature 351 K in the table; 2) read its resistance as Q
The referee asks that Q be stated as 1.436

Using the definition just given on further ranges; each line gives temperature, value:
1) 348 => 1.401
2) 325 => 1.465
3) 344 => 1.069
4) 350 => 1.443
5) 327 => 1.346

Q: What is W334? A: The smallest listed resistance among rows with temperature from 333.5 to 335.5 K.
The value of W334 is 0.8311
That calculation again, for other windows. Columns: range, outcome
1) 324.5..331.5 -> 1.166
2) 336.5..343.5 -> 0.704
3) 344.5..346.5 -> 1.152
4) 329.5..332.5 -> 1.084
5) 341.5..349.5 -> 0.9106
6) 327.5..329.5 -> 1.271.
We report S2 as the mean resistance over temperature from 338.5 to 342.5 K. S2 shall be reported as 0.813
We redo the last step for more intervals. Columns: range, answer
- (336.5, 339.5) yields 0.734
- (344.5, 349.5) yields 1.3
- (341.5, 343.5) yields 0.941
